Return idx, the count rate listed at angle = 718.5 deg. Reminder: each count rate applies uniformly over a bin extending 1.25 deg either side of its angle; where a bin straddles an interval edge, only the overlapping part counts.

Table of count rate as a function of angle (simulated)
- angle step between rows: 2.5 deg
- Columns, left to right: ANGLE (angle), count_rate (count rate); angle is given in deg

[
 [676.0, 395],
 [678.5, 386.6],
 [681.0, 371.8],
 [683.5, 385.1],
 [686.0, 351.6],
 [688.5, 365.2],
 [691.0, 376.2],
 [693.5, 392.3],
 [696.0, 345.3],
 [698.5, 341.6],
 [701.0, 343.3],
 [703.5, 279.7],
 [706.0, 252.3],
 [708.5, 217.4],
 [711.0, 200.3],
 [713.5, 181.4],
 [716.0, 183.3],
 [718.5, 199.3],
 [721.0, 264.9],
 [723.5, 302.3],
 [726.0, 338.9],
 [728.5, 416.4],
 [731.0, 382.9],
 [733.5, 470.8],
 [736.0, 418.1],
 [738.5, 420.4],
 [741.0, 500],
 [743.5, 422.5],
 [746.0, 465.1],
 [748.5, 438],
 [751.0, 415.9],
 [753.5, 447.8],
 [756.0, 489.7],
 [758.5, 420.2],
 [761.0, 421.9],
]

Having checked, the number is 199.3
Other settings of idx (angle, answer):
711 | 200.3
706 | 252.3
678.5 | 386.6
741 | 500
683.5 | 385.1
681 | 371.8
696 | 345.3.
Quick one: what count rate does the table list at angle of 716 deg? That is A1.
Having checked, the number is 183.3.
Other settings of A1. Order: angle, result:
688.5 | 365.2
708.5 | 217.4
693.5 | 392.3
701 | 343.3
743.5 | 422.5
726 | 338.9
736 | 418.1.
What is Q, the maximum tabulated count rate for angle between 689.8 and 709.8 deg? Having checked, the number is 392.3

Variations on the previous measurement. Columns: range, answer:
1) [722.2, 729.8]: 416.4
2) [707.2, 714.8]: 217.4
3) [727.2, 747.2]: 500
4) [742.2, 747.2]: 465.1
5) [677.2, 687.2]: 386.6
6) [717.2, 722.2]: 264.9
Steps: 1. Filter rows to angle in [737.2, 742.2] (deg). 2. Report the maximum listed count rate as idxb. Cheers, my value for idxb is 500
